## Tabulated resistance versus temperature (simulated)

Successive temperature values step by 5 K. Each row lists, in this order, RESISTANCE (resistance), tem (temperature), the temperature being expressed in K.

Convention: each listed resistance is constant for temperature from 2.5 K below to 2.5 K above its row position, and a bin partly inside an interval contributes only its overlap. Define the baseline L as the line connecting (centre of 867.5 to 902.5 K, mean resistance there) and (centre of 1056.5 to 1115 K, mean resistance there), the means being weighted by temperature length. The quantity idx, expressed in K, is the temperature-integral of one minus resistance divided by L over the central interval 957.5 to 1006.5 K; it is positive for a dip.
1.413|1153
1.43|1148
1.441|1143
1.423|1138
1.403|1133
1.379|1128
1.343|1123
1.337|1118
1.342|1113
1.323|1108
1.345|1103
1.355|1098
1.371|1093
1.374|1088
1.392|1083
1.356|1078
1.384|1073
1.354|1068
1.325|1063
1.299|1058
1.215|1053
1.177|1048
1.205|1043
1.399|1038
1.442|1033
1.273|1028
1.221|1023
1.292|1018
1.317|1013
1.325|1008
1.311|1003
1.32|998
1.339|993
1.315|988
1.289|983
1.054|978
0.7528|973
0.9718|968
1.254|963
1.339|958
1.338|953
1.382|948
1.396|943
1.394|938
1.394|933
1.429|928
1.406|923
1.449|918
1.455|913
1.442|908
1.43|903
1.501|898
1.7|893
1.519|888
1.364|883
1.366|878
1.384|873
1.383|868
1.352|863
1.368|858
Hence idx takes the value 7.6 K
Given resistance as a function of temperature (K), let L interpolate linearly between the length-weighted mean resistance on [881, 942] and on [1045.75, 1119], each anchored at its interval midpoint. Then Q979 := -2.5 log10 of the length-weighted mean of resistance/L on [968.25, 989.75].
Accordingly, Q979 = 0.28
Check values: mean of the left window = 1.46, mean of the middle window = 1.08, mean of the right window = 1.33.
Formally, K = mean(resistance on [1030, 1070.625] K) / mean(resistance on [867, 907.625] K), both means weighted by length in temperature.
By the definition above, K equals 0.89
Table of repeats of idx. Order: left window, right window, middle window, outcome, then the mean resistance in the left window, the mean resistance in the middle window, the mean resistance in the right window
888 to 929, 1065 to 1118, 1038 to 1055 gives 2.0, 1.48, 1.23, 1.36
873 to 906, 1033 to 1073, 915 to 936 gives 0.2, 1.47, 1.42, 1.3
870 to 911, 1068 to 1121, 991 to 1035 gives 2.7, 1.46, 1.31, 1.36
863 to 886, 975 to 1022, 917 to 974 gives 0.8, 1.37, 1.3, 1.28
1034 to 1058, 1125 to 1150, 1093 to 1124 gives 0.5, 1.27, 1.34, 1.41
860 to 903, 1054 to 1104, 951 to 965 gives 1.0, 1.44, 1.31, 1.35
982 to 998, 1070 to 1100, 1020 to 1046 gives 0.7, 1.32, 1.31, 1.37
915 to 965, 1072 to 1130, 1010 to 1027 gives 1.1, 1.38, 1.28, 1.36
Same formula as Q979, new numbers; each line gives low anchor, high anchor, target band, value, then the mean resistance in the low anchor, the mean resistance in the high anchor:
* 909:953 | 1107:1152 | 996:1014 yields 0.065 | 1.41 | 1.38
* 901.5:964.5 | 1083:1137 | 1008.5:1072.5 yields 0.062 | 1.39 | 1.36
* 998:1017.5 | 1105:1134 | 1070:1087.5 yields -0.030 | 1.32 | 1.35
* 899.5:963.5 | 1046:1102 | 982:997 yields 0.043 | 1.4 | 1.33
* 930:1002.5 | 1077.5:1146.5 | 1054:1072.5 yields 0.008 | 1.26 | 1.37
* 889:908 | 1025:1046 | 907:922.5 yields 0.044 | 1.53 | 1.32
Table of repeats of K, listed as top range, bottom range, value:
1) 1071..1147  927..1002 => 1.09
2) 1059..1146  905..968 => 0.99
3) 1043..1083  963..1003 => 1.12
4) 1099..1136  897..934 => 0.94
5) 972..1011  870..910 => 0.84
